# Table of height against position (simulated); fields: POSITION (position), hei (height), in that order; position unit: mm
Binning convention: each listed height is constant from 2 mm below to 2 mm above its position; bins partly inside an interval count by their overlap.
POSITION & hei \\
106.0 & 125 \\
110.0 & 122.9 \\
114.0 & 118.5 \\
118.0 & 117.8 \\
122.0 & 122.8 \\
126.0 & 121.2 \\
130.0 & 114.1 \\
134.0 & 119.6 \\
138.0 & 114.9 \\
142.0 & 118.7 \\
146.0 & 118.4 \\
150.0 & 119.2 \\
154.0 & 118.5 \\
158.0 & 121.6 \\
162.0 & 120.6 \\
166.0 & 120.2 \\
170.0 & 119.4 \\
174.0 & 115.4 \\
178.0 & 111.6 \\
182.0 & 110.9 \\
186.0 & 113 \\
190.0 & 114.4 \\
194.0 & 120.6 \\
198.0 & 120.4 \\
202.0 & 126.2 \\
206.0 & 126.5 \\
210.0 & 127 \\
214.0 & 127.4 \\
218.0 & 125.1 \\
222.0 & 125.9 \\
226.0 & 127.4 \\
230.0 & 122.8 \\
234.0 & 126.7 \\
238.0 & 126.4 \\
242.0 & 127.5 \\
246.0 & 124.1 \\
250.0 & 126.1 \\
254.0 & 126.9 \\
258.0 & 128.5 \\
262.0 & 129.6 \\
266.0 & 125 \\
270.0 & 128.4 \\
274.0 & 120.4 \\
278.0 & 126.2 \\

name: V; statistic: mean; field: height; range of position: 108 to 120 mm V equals 120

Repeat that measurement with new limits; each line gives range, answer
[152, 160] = 120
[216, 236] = 126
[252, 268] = 128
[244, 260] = 126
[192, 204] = 122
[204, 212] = 127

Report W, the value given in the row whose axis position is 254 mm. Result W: 126.9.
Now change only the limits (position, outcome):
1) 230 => 122.8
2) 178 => 111.6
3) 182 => 110.9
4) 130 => 114.1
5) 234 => 126.7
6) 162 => 120.6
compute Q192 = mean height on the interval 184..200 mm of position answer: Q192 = 117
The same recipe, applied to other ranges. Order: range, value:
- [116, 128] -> 121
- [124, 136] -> 118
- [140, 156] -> 119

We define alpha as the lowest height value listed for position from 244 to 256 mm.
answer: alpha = 124.1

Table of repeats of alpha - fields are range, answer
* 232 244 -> 126.4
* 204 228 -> 125.1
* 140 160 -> 118.4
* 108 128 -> 117.8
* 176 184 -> 110.9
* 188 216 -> 114.4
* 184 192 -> 113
